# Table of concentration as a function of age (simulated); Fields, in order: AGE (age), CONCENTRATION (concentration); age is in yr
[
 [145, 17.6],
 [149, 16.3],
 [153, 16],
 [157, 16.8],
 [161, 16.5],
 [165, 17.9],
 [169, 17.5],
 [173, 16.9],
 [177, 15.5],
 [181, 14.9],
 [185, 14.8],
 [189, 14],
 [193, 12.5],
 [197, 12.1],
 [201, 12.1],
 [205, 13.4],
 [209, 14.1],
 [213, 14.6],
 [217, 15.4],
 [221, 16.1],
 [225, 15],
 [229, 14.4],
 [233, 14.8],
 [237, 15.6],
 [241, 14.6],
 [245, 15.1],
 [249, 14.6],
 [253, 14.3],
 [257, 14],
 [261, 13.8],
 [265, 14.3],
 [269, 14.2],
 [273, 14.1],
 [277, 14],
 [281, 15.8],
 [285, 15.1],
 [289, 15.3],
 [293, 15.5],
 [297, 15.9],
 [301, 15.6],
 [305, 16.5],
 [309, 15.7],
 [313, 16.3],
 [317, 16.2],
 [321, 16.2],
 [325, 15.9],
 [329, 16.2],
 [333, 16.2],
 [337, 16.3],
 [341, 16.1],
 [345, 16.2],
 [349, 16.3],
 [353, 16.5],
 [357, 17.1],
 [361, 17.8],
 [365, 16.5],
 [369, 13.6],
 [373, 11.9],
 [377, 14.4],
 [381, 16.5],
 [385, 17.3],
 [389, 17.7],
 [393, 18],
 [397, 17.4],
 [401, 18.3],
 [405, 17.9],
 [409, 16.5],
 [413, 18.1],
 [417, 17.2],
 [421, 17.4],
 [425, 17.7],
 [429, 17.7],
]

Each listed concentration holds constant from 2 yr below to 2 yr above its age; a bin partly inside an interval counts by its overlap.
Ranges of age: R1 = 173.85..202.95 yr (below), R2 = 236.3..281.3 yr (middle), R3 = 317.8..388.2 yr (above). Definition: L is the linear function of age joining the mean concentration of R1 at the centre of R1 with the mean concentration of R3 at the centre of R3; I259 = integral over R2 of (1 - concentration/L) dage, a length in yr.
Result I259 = 0.9 yr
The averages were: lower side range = 13.8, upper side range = 16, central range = 14.5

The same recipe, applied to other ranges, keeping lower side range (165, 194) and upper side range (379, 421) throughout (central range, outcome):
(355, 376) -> 2.23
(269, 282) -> 1.48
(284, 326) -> 1.90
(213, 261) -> 3.38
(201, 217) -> 1.78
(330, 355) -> 1.01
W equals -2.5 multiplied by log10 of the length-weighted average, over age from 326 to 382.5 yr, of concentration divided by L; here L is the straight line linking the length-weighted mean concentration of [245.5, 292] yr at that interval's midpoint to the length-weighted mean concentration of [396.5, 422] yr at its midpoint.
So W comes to 0.04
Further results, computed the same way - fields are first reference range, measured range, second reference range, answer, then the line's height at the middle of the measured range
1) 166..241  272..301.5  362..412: 0.021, 15.5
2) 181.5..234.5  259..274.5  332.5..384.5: 0.052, 14.8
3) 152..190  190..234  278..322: 0.144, 16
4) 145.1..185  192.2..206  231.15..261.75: 0.250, 15.7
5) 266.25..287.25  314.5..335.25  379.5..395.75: -0.021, 15.8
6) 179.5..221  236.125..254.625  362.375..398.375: -0.030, 14.4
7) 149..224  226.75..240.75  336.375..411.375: 0.039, 15.4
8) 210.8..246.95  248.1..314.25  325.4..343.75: 0.044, 15.6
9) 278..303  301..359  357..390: -0.044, 15.6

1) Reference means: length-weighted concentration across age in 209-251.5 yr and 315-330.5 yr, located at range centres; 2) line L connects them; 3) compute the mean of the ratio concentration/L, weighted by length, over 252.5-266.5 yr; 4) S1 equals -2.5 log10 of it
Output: 0.09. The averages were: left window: 15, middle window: 14.1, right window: 16.1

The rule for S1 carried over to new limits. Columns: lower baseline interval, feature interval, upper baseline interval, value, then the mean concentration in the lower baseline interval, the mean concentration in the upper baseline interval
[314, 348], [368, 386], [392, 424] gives 0.163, 16.2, 17.6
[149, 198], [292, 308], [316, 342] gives 0.011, 15.6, 16.2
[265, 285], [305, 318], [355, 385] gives -0.083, 14.6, 15.5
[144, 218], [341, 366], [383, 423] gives 0.023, 15.2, 17.6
